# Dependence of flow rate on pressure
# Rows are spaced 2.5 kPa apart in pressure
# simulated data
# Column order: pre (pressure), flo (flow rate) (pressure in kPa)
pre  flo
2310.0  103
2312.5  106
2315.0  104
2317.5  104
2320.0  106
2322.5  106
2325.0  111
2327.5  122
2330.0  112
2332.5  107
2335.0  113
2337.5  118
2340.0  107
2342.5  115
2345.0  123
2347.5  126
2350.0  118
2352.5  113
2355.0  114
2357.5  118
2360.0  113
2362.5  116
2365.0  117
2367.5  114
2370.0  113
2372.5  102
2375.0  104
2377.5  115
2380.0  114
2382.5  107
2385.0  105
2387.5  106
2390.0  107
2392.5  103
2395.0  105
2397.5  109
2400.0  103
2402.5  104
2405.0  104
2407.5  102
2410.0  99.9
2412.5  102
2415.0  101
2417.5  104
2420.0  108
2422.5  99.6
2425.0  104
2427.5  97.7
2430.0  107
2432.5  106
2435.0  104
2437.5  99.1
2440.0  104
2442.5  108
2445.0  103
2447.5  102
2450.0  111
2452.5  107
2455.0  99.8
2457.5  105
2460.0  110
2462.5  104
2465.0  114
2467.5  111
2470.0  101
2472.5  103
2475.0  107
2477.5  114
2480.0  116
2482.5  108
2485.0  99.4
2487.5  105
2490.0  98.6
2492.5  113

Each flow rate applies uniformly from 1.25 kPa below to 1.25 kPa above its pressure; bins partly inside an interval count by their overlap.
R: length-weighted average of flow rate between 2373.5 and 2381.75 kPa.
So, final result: 110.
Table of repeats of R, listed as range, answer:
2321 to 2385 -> 113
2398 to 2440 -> 103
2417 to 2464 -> 104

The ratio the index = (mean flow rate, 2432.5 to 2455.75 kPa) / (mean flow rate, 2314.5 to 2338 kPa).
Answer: 0.9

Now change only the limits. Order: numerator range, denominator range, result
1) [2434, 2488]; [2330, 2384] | 0.93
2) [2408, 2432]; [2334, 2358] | 0.88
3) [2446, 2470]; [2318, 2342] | 0.96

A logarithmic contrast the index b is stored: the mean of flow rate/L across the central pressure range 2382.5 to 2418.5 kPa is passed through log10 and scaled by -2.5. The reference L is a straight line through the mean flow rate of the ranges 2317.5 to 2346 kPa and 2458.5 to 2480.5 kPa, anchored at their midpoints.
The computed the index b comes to 0.06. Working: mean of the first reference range 112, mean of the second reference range 109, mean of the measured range 104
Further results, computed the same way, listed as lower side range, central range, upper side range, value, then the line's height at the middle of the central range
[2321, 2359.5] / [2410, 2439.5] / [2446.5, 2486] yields 0.07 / 110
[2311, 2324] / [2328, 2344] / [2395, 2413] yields -0.08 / 105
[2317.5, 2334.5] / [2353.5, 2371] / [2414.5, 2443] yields -0.07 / 108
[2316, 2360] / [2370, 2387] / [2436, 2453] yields 0.02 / 110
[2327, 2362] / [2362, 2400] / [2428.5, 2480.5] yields 0.04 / 112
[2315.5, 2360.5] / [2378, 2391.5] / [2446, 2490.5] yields 0.03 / 111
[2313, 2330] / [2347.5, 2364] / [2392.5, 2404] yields -0.09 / 107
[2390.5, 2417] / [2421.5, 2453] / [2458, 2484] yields 0.02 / 106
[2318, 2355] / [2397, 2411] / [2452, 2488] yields 0.07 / 110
